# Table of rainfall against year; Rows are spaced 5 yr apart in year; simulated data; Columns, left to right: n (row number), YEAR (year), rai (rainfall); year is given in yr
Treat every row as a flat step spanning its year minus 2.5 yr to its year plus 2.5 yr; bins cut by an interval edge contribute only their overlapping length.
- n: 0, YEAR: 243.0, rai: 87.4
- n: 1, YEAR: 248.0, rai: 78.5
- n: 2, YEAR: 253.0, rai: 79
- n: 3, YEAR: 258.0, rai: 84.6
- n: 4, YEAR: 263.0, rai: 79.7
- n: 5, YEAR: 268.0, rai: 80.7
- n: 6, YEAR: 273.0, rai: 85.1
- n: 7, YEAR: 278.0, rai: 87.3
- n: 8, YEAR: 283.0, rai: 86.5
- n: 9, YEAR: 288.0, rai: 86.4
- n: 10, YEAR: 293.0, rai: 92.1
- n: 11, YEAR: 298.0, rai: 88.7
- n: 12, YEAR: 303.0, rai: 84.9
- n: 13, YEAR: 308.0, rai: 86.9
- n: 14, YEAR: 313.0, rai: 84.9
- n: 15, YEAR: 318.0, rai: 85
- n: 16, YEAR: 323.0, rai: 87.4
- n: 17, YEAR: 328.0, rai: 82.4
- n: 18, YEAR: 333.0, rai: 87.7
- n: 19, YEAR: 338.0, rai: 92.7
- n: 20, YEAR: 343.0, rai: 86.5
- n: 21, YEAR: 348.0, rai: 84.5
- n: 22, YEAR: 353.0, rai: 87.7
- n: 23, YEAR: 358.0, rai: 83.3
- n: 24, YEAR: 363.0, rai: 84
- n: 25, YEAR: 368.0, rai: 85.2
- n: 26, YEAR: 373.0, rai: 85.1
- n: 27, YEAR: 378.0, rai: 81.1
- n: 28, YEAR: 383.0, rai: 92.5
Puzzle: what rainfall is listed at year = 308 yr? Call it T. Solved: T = 86.9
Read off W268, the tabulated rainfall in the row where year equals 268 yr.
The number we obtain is 80.7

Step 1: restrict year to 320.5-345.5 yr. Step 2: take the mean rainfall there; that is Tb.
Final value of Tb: 87.3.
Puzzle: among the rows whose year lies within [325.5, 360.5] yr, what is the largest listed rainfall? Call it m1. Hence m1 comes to 92.7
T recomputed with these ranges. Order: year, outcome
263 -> 79.7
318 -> 85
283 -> 86.5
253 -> 79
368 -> 85.2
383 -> 92.5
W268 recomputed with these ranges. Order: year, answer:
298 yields 88.7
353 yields 87.7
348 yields 84.5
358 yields 83.3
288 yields 86.4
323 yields 87.4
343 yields 86.5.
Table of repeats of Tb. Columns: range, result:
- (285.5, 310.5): 87.8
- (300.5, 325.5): 85.8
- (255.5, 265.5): 82.2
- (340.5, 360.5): 85.5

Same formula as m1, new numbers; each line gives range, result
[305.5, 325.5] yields 87.4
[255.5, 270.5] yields 84.6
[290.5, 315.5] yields 92.1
